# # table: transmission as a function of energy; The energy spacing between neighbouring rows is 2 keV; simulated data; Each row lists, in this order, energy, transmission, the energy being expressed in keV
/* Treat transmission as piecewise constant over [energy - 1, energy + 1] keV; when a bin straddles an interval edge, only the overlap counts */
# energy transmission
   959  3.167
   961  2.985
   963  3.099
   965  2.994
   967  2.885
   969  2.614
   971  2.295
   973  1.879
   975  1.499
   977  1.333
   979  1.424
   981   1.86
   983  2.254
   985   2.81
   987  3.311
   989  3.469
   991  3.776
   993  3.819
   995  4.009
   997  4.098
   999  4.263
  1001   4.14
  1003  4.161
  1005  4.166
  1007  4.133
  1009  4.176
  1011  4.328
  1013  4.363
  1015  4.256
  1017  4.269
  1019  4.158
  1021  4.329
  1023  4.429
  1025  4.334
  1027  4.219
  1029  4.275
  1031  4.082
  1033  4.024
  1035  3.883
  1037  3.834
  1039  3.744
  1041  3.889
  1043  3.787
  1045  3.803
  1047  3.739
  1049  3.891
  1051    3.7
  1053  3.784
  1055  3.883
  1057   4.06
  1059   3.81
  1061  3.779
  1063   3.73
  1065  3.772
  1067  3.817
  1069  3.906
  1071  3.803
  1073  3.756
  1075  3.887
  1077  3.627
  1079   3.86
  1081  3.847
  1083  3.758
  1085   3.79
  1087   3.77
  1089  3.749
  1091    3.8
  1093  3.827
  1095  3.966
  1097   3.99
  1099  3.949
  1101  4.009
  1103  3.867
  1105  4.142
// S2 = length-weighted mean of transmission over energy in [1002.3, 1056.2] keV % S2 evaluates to 4.06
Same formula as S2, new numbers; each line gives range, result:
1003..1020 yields 4.23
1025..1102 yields 3.87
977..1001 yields 3.15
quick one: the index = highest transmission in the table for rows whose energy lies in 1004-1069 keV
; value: 4.429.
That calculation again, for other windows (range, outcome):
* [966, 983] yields 2.885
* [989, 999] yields 4.263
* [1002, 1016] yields 4.363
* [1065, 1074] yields 3.906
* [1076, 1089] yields 3.86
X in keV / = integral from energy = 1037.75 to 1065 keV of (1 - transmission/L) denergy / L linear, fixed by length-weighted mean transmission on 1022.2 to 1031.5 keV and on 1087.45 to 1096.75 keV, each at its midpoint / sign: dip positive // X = 2.0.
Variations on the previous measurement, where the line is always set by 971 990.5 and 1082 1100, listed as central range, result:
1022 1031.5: -4.45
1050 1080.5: -3.04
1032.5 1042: -2.49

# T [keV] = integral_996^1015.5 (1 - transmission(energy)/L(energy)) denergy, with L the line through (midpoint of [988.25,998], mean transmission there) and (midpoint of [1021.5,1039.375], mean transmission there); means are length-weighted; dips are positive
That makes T -1.35 keV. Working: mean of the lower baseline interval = 3.84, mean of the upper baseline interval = 4.11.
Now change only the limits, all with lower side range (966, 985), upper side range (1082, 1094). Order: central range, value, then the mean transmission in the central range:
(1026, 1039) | -4.9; 4.03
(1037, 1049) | -2.8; 3.8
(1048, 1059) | -2.1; 3.86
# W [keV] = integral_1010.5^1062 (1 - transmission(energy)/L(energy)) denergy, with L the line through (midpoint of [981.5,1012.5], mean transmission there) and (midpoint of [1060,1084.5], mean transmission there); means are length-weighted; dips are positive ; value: -3.24 keV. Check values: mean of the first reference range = 3.77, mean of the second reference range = 3.8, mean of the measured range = 4.02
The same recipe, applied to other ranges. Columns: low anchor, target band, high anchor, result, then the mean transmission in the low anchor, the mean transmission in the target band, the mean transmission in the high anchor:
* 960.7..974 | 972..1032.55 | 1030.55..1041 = -4.50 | 2.66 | 3.59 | 3.9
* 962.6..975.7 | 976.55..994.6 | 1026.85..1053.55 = 0.42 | 2.46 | 2.76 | 3.9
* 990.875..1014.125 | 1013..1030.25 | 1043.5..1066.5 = -1.16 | 4.13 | 4.29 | 3.81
